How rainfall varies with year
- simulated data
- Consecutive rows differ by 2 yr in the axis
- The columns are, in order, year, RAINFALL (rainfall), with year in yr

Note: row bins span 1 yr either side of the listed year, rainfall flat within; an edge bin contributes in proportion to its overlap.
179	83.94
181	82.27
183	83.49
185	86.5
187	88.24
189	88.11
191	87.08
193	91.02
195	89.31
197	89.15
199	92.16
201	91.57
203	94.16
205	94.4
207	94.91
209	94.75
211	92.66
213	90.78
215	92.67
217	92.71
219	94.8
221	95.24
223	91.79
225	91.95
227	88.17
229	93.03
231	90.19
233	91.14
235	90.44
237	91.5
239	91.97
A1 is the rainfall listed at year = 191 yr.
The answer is 87.08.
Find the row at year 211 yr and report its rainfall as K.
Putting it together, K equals 92.66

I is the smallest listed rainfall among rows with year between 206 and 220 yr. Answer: 90.78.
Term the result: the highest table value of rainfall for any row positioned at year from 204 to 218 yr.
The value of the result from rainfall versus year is 94.91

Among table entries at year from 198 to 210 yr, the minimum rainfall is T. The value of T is 91.57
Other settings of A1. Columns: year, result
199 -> 92.16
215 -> 92.67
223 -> 91.79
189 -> 88.11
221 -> 95.24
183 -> 83.49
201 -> 91.57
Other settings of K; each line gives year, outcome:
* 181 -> 82.27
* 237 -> 91.5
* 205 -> 94.4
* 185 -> 86.5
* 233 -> 91.14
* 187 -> 88.24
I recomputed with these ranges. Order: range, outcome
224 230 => 88.17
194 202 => 89.15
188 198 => 87.08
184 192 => 86.5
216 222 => 92.71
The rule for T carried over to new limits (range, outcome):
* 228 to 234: 90.19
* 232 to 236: 90.44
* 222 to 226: 91.79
